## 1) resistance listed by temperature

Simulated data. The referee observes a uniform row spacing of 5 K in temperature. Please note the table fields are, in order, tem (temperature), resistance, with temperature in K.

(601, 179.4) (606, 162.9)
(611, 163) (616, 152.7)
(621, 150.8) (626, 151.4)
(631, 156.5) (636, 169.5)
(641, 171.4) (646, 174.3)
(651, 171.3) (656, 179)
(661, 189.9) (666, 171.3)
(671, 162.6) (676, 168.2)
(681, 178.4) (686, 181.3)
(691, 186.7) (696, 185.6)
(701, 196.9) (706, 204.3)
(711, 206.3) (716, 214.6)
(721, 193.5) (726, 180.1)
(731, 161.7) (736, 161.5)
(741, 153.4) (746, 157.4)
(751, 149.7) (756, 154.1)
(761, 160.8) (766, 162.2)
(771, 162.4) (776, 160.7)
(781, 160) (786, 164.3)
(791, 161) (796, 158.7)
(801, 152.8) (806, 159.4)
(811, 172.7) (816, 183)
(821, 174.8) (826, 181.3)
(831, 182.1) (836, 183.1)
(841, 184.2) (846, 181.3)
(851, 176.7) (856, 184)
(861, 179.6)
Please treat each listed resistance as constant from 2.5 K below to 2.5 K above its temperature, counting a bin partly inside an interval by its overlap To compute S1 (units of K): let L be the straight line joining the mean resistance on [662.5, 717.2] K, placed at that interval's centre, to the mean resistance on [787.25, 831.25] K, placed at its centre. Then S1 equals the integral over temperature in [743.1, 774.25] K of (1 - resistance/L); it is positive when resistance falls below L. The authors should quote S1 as 3.25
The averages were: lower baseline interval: 186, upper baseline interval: 169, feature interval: 158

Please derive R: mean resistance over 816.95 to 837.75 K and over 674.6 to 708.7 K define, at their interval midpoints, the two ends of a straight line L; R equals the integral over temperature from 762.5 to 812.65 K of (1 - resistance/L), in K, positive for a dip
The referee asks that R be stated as 5.78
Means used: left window 187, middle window 161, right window 180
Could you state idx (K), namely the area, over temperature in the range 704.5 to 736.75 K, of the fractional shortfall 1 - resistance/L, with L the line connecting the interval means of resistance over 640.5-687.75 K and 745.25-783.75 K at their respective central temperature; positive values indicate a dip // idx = -4.7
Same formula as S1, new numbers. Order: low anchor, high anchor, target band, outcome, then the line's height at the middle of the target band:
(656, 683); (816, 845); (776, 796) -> 2.02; 179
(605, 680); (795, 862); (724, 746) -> 1.03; 171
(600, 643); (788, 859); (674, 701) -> -2.68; 165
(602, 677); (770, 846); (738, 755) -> 1.50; 169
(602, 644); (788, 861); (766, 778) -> 0.62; 171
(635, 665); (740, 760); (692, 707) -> -2.60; 165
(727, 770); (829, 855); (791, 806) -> 1.20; 171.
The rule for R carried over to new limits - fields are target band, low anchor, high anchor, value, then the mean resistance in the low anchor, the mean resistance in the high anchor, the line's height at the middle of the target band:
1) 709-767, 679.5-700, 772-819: 1.3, 184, 164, 175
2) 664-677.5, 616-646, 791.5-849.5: -0.3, 161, 174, 163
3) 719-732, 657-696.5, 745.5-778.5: -1.0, 178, 158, 167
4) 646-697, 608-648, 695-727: 1.0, 161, 199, 181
